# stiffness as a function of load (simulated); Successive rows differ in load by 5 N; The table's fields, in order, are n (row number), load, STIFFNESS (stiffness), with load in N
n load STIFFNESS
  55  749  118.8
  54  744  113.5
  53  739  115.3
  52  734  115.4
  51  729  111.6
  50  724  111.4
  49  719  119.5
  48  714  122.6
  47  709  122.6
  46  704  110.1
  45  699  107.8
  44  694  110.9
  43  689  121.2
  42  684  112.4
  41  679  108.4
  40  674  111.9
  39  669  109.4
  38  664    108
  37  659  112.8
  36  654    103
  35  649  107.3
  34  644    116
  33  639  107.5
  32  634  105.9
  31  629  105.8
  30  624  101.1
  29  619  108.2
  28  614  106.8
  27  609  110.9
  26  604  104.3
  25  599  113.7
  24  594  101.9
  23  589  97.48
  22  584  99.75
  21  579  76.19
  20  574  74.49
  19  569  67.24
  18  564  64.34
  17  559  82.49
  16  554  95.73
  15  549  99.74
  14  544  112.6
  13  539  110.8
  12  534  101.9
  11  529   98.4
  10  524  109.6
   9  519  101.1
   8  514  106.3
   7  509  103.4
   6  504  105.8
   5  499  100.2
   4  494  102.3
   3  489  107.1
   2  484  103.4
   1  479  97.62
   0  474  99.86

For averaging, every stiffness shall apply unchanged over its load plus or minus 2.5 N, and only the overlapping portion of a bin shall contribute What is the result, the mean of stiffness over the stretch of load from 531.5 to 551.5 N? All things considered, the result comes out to 106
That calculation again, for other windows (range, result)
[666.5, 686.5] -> 111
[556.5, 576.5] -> 72.1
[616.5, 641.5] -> 106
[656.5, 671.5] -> 110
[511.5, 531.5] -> 104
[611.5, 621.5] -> 108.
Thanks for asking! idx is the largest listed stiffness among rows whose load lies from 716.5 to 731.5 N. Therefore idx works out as 119.5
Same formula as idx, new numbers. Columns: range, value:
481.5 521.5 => 107.1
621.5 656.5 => 116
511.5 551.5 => 112.6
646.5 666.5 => 112.8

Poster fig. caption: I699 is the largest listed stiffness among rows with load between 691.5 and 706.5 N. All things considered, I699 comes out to 110.9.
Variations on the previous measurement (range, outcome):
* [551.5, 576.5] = 95.73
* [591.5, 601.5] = 113.7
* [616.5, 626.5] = 108.2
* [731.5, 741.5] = 115.4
